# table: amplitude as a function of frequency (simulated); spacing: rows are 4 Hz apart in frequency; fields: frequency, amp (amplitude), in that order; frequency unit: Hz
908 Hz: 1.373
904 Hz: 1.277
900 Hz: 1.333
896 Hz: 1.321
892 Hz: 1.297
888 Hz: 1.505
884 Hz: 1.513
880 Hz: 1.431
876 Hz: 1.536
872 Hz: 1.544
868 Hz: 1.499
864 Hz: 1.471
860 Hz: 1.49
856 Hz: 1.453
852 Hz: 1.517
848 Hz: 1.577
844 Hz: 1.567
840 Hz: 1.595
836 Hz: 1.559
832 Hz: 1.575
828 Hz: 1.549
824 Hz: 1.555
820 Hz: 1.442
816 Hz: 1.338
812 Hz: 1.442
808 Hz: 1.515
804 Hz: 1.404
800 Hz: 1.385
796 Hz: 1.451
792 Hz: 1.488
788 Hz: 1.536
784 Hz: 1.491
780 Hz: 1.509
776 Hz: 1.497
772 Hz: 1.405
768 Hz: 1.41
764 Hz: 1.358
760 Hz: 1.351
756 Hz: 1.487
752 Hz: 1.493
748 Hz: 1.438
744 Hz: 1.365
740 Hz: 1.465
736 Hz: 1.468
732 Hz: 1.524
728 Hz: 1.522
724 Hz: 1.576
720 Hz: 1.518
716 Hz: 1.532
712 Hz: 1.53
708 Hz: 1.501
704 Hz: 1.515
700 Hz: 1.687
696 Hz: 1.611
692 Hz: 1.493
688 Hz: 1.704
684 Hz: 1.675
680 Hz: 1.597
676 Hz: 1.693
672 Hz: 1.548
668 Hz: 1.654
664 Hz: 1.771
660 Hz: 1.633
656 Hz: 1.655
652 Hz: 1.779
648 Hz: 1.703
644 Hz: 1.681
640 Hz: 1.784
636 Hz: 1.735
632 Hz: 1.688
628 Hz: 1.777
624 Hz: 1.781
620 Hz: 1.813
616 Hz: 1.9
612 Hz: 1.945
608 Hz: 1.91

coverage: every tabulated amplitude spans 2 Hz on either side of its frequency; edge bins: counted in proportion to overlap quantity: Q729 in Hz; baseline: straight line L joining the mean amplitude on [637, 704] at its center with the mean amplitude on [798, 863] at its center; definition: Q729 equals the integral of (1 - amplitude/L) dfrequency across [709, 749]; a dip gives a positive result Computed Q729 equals 2.7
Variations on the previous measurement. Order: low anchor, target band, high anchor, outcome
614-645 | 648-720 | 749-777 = 0.45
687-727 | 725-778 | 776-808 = 2.36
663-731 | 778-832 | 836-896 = 2.01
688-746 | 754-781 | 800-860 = 1.57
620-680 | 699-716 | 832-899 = 1.04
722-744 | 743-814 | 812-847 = 2.87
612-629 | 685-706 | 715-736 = 0.14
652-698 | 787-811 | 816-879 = 1.49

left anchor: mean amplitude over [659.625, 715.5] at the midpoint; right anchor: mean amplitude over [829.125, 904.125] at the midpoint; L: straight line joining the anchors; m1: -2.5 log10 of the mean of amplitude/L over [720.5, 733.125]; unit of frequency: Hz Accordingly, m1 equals 0.03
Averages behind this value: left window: 1.61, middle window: 1.54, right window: 1.48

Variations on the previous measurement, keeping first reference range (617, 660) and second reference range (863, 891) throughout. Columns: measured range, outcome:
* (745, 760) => 0.12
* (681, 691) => 0.02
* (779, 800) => 0.07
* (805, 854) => 0.02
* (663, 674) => 0.04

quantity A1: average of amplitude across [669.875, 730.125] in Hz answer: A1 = 1.58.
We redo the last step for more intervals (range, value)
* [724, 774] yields 1.45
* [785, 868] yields 1.5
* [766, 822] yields 1.45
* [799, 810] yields 1.44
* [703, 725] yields 1.53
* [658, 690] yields 1.66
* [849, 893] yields 1.48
